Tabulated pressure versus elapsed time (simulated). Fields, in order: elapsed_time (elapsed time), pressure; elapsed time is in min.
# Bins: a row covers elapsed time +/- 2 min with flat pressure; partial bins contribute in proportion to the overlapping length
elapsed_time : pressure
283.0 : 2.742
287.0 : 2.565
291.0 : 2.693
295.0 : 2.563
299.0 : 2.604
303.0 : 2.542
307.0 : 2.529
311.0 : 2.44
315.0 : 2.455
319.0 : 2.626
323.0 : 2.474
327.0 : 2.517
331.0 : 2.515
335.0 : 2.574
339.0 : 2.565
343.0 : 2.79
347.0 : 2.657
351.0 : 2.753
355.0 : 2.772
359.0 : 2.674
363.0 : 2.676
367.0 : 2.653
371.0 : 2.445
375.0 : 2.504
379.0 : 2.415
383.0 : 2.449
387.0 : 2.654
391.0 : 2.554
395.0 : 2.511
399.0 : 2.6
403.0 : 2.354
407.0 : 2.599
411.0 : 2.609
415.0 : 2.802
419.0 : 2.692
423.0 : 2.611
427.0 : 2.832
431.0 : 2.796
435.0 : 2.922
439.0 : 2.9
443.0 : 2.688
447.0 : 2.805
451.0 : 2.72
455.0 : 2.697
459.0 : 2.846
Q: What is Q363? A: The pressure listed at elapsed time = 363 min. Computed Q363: 2.676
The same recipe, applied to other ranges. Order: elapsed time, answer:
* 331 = 2.515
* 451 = 2.72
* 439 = 2.9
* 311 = 2.44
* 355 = 2.772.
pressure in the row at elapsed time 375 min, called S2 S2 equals 2.504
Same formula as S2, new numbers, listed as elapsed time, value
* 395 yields 2.511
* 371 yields 2.445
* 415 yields 2.802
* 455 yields 2.697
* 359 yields 2.674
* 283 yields 2.742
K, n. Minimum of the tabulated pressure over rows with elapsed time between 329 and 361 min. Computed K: 2.515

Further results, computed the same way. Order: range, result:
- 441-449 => 2.688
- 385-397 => 2.511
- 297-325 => 2.44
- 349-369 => 2.653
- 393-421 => 2.354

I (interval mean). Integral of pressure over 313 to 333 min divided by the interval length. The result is 2.52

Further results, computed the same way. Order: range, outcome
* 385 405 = 2.53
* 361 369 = 2.66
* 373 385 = 2.46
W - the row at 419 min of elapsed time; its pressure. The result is 2.692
